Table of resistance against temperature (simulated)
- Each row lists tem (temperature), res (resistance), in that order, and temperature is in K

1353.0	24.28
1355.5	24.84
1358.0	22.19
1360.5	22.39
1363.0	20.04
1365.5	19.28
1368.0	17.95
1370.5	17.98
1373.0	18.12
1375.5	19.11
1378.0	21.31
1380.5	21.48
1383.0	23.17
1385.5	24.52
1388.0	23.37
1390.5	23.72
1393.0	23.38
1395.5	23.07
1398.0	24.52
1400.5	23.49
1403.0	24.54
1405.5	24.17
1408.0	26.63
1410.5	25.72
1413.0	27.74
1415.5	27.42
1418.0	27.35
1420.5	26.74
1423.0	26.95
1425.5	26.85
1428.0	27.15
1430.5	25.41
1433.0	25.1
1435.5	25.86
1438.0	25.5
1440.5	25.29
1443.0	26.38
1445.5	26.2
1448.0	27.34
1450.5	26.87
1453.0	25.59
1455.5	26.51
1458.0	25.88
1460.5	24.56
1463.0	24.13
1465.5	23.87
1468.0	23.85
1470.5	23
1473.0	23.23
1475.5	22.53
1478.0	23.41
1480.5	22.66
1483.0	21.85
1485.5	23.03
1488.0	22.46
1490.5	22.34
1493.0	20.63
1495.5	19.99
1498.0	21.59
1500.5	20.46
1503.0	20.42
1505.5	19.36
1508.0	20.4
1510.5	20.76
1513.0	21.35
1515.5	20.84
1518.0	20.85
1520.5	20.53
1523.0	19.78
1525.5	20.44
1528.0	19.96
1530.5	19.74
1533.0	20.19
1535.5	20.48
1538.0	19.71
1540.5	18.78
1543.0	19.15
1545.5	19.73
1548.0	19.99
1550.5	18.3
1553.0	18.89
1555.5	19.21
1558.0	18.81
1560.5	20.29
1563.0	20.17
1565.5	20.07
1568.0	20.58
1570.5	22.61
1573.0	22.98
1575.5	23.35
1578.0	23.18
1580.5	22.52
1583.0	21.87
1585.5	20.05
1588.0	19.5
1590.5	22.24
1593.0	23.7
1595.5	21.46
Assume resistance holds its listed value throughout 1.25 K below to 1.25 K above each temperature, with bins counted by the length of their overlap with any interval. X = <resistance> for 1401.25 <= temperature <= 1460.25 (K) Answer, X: 26.2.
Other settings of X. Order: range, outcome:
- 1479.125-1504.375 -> 21.5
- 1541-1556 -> 19.2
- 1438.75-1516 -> 23.2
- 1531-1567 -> 19.6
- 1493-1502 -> 20.7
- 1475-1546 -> 20.8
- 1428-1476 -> 25.2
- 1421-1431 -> 26.7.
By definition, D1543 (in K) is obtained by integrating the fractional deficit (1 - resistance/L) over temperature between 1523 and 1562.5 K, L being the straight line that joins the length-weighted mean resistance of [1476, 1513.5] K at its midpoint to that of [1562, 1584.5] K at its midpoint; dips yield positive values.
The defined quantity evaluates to 3.9 K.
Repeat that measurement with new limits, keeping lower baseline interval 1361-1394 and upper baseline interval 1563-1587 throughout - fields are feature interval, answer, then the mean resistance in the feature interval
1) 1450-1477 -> -3.9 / 24.5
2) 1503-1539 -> 2.1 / 20.3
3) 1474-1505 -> -0.4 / 21.7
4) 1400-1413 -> -2.5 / 25.3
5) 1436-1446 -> -2.1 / 25.8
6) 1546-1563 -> 1.9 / 19.3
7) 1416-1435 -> -4.7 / 26.5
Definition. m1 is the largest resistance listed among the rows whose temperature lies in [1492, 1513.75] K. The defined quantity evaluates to 21.59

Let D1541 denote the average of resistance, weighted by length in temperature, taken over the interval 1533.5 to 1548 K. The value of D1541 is 19.6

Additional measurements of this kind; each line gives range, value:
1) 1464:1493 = 22.8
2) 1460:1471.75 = 23.8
